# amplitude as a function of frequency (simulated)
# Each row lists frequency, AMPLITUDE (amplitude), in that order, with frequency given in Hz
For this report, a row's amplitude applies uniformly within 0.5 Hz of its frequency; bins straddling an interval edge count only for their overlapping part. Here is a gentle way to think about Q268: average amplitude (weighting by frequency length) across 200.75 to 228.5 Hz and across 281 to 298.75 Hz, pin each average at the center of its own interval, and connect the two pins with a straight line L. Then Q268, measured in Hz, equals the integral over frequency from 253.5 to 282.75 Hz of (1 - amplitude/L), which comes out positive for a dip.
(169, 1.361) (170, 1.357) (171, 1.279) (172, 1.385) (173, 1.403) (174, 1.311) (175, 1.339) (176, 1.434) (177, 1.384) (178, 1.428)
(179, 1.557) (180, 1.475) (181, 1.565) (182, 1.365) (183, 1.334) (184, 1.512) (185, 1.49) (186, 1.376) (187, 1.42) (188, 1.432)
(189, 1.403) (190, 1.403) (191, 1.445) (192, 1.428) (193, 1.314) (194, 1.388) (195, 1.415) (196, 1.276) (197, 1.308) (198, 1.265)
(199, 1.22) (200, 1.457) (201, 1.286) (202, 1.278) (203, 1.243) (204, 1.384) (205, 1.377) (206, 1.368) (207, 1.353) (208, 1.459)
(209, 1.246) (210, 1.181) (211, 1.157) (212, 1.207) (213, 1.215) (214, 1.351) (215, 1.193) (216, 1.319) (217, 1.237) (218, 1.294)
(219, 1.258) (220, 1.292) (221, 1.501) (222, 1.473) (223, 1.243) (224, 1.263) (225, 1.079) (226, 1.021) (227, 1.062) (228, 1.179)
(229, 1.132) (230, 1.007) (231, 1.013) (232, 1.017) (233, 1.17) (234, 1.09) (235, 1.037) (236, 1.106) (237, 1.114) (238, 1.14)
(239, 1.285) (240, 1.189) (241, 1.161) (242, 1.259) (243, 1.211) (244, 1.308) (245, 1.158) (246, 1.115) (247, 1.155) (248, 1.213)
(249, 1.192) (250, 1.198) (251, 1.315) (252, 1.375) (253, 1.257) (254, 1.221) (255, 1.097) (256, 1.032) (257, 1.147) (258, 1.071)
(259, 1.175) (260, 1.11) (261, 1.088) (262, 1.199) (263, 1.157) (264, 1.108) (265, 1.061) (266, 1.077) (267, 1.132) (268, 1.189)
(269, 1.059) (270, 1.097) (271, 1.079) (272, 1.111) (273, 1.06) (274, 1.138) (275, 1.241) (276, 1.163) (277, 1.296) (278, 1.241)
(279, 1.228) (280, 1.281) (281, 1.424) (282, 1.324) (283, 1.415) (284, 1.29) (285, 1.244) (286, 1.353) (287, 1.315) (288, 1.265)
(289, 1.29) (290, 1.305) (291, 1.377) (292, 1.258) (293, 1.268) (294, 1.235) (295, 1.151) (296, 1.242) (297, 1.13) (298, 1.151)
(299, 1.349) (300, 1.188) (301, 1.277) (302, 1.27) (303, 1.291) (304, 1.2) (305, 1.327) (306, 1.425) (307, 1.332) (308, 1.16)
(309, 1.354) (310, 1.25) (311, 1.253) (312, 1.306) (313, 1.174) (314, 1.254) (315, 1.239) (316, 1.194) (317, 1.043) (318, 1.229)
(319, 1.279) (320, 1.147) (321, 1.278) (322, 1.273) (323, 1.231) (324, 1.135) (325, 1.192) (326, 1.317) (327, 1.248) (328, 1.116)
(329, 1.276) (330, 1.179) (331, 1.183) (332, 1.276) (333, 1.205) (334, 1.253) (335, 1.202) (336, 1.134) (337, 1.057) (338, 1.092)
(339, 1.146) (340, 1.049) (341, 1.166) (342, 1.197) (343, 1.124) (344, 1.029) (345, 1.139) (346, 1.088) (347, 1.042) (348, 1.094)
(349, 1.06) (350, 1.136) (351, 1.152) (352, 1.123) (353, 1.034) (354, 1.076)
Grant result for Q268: 2.60 Hz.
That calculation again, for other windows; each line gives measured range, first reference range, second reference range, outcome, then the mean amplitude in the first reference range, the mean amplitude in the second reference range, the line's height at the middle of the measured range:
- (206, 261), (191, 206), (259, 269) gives 1.1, 1.34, 1.12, 1.22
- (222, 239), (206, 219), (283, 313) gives 2.0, 1.27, 1.27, 1.27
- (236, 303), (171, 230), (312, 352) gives 2.1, 1.33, 1.17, 1.25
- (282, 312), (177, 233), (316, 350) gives -1.7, 1.31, 1.17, 1.21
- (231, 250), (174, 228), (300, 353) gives 1.9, 1.33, 1.19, 1.29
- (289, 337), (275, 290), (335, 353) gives -1.4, 1.29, 1.11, 1.2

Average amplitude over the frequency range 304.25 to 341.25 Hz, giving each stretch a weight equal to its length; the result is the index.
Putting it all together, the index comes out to 1.22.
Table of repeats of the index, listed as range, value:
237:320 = 1.22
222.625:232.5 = 1.1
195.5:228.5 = 1.27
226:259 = 1.16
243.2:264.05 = 1.18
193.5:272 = 1.21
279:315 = 1.28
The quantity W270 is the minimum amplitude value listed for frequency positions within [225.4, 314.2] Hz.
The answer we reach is 1.007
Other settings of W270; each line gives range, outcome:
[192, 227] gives 1.021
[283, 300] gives 1.13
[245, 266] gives 1.032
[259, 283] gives 1.059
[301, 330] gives 1.043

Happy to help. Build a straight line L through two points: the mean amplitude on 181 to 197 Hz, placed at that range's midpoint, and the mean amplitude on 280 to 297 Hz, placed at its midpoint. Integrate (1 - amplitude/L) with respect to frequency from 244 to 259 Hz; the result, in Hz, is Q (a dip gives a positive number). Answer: 1.7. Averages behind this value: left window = 1.4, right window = 1.29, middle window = 1.19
